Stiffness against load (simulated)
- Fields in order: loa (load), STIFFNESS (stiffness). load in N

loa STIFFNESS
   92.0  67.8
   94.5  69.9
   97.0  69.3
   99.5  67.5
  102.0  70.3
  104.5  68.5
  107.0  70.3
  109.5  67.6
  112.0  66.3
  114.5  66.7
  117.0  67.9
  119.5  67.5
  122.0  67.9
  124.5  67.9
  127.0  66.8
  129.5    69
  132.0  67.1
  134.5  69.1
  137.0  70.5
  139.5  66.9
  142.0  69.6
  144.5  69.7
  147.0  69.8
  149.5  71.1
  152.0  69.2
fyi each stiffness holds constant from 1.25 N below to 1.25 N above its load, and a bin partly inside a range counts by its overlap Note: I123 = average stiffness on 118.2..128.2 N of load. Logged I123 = 67.5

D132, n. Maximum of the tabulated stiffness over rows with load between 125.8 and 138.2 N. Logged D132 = 70.5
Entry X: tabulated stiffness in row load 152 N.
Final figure 69.2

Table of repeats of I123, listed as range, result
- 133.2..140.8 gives 68.8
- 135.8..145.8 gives 69.2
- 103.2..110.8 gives 68.8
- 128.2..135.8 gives 68.4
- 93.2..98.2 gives 69.6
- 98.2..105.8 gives 68.8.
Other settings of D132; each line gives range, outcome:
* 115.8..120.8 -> 67.9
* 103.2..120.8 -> 70.3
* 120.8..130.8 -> 69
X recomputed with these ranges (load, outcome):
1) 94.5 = 69.9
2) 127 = 66.8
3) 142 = 69.6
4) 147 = 69.8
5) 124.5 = 67.9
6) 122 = 67.9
